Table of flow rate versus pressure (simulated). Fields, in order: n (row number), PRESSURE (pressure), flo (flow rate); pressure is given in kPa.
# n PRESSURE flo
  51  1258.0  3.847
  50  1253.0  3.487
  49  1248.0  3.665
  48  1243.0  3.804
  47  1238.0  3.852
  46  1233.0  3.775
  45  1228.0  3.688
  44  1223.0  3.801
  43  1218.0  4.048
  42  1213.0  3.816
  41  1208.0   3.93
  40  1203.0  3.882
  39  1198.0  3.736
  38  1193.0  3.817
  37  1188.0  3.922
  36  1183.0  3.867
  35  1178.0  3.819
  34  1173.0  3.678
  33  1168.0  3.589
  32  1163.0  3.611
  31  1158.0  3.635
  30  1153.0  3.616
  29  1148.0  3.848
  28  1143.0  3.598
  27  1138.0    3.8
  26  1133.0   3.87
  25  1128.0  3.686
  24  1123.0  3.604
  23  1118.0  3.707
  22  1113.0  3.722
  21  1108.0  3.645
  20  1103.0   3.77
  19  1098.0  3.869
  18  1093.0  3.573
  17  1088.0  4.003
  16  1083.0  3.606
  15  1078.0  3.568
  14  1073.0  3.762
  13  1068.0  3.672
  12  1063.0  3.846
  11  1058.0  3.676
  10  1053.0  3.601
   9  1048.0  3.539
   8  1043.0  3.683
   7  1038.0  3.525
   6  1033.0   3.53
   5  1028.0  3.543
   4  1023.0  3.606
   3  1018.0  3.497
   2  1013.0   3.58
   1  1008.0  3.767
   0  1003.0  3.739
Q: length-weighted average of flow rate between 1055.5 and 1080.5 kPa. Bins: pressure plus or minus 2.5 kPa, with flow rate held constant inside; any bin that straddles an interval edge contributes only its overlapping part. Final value 3.7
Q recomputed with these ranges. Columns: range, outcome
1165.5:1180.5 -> 3.7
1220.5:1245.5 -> 3.78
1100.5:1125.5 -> 3.69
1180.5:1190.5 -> 3.89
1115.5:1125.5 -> 3.66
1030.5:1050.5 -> 3.57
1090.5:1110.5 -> 3.71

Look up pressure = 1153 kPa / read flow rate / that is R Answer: 3.616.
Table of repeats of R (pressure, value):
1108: 3.645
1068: 3.672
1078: 3.568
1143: 3.598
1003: 3.739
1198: 3.736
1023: 3.606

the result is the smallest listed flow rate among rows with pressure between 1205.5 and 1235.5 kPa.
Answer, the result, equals 3.688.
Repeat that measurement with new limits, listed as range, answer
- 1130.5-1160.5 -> 3.598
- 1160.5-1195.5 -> 3.589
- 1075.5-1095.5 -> 3.568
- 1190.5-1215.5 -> 3.736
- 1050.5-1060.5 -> 3.601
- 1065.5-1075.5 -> 3.672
